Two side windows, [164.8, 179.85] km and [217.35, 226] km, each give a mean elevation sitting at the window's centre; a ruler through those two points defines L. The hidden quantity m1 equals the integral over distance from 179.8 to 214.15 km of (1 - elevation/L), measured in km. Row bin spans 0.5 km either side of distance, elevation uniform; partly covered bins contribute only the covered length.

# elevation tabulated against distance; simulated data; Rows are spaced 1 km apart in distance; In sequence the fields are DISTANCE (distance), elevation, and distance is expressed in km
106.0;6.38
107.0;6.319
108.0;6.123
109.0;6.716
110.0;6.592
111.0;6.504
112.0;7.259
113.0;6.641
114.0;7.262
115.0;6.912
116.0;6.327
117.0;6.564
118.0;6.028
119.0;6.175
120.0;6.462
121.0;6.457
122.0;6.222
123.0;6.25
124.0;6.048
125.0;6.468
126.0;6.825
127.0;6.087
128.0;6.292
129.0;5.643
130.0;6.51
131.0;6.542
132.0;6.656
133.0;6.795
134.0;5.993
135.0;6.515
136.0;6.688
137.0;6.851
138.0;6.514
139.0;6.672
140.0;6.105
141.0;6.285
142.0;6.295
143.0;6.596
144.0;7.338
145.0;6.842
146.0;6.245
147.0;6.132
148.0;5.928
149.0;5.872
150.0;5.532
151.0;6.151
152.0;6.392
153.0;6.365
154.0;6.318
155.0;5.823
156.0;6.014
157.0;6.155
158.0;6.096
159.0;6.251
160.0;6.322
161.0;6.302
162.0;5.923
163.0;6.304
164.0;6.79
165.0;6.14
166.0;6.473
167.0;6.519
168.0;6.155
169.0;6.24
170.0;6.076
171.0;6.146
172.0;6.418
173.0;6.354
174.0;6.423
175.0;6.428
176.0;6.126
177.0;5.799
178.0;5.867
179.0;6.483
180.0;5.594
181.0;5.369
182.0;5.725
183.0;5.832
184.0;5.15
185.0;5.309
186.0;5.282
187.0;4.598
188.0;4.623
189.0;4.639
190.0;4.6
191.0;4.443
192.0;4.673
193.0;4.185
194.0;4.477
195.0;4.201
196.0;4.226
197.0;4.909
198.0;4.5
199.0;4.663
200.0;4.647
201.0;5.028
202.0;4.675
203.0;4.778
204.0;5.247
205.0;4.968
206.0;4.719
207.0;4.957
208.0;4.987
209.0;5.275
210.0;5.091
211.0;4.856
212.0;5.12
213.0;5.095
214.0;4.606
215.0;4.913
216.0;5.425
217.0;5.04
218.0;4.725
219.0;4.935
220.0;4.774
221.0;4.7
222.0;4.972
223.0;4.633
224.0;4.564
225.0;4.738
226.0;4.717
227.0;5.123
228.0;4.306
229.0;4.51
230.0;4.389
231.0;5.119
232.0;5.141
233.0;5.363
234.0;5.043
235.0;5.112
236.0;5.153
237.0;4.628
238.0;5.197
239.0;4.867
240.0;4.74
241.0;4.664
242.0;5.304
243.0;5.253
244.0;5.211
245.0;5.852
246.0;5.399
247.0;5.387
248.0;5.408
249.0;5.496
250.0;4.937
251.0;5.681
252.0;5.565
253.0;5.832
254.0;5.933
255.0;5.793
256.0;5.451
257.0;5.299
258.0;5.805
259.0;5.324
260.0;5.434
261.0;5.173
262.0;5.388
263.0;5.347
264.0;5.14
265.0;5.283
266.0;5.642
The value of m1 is 3.8 km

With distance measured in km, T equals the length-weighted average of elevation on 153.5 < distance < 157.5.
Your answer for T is 6.08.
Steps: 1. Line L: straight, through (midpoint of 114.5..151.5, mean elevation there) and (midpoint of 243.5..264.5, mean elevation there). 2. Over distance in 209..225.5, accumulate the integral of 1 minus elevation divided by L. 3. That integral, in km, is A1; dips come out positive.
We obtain 2.4 km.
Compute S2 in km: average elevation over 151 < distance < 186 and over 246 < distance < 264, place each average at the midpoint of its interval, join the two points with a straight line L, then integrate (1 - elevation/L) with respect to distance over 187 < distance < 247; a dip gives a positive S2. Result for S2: 9.2 km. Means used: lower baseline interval 6.1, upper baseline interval 5.47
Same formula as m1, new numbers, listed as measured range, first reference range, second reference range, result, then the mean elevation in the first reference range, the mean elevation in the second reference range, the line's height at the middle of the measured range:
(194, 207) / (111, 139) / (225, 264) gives 2.21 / 6.48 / 5.21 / 5.68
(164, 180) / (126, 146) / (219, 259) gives -0.60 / 6.49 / 5.13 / 6.01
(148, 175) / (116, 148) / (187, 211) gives -2.65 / 6.41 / 4.72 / 5.67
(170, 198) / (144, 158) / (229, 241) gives 1.86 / 6.18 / 4.94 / 5.69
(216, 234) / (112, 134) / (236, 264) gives 2.35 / 6.45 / 5.34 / 5.56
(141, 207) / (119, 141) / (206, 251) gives 1.38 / 6.4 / 5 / 5.77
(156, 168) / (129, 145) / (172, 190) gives -0.53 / 6.54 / 5.62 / 6.01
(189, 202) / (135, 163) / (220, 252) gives 2.46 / 6.3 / 5.02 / 5.62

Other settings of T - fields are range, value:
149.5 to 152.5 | 6.02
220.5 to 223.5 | 4.77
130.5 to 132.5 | 6.6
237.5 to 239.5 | 5.03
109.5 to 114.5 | 6.85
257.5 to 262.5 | 5.42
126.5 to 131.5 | 6.21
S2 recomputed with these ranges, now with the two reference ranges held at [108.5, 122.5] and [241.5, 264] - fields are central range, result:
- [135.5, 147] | -0.4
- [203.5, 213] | 1.3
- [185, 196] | 2.5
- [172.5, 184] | 0.2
